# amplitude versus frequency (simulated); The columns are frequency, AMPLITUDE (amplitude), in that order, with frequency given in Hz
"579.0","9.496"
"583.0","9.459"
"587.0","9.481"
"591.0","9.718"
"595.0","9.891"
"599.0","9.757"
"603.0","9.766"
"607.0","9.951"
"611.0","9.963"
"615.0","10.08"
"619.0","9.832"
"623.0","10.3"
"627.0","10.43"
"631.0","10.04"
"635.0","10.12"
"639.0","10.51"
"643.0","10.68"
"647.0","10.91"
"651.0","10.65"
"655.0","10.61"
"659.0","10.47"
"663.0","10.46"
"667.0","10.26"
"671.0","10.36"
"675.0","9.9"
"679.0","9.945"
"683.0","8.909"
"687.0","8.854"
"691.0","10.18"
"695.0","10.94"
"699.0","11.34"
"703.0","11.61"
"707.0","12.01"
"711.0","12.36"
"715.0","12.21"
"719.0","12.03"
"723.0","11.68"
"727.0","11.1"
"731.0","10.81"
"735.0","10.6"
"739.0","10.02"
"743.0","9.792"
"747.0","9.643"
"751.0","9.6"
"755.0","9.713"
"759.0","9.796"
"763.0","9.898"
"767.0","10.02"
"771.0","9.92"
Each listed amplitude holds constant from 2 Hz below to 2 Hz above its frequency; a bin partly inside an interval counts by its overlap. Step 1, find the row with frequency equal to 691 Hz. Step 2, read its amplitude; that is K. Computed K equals 10.18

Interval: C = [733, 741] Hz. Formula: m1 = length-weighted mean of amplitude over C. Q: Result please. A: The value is 10.3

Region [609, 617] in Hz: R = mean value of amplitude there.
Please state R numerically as 10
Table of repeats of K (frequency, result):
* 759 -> 9.796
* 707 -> 12.01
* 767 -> 10.02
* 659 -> 10.47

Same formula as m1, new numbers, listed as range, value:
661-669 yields 10.4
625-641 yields 10.3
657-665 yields 10.5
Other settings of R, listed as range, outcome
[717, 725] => 11.9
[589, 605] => 9.78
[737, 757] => 9.75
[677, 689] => 9.24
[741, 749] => 9.72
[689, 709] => 11.2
